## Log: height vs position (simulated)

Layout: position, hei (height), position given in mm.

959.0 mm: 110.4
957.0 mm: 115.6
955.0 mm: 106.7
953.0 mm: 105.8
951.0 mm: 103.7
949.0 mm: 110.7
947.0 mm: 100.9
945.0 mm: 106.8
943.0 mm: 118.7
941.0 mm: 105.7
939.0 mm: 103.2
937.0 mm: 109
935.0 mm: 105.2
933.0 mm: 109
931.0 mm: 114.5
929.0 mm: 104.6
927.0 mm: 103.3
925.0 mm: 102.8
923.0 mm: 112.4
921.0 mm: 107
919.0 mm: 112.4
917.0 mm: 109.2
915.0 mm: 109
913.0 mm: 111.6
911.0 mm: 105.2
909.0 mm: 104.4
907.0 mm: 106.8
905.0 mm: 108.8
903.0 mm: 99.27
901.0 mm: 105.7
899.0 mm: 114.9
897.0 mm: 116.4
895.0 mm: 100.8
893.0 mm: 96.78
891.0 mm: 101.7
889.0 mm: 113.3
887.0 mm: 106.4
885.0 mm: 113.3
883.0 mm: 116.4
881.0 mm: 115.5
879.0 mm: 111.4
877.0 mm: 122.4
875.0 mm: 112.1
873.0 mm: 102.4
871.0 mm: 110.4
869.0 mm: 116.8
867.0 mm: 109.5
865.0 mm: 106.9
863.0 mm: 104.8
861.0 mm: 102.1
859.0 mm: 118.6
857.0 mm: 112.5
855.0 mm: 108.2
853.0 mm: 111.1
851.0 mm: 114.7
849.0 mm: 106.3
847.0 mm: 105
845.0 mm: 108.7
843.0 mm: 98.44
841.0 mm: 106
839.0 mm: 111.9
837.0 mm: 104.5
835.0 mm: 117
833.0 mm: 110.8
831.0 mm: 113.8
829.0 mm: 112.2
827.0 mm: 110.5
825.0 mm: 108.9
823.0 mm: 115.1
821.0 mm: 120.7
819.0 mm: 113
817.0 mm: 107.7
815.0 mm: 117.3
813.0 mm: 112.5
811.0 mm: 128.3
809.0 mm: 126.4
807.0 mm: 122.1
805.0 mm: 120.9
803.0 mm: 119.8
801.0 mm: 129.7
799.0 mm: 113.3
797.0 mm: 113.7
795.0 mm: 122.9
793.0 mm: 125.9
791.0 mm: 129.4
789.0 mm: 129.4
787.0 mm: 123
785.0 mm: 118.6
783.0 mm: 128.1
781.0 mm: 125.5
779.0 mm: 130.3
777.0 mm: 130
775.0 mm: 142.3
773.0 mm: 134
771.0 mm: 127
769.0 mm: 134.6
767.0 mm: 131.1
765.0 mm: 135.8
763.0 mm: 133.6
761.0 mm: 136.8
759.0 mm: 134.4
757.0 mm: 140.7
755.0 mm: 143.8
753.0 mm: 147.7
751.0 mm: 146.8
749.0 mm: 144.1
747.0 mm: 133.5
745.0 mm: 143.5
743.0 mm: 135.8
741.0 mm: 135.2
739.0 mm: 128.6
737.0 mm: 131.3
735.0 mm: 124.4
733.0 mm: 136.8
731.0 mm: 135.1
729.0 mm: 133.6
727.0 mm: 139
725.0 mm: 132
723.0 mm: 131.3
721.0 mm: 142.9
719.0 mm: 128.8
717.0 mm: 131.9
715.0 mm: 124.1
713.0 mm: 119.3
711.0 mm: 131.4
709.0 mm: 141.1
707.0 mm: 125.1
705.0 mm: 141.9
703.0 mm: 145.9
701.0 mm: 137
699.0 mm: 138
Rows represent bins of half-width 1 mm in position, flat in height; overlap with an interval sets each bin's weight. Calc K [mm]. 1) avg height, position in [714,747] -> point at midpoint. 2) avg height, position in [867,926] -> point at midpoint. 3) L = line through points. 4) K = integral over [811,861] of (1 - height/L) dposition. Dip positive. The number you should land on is 2.9 mm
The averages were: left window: 133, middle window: 111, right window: 109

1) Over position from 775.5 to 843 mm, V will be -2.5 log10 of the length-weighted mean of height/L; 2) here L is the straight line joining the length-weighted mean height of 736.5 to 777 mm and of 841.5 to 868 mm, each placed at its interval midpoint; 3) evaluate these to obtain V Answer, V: 0.03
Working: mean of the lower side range 137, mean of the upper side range 108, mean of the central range 119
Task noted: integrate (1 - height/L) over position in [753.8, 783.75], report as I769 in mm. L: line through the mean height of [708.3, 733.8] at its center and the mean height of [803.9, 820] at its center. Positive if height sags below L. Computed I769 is -2.1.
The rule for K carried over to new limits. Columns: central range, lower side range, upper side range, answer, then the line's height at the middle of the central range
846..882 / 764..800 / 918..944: 1.9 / 117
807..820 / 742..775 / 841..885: 0.6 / 123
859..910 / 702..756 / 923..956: 2.5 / 114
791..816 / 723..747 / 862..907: 0.3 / 123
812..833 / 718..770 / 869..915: 1.5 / 122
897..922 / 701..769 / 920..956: 0.7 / 111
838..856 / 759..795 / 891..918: 1.4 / 117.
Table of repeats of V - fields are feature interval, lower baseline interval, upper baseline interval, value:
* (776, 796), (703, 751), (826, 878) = -0.03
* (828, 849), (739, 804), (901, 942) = 0.11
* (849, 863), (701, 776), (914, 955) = 0.08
